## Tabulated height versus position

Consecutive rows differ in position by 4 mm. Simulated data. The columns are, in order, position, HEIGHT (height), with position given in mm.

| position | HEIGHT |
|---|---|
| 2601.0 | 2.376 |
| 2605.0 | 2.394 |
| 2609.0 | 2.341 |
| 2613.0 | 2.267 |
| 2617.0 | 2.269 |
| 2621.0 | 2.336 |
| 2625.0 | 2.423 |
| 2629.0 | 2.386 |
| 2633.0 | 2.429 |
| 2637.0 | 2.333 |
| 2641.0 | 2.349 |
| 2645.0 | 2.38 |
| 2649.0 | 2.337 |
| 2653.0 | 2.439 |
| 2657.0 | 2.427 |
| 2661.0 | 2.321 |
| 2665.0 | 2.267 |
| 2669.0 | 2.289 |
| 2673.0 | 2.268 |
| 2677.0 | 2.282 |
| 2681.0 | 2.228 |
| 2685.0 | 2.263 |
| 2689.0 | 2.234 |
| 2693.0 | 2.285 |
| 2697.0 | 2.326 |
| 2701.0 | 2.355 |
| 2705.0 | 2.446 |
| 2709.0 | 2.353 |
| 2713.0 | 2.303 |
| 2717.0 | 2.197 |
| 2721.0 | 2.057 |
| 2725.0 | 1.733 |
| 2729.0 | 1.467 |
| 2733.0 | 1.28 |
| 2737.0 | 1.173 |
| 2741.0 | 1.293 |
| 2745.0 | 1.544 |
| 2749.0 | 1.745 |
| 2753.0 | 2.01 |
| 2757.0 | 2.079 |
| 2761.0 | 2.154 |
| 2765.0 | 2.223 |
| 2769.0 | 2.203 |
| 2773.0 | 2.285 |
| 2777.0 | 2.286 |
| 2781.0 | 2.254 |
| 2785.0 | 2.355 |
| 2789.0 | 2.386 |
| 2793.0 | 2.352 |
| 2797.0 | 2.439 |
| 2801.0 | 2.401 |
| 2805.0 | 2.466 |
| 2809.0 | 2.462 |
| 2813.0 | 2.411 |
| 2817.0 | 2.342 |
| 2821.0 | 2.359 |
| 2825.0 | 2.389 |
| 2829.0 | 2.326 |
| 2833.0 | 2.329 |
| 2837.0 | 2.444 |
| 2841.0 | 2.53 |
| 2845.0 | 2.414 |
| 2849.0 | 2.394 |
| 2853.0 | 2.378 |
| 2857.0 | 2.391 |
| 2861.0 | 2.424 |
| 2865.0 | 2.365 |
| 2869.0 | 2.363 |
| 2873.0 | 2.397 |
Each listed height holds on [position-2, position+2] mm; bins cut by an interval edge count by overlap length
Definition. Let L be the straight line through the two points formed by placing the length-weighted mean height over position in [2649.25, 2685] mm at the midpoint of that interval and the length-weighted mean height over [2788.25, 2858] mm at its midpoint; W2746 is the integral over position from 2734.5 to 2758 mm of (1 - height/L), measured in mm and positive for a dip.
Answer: 7.4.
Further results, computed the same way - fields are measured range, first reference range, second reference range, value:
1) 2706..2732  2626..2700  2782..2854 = 3.8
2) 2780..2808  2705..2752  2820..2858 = -3.2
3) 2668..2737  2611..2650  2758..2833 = 6.9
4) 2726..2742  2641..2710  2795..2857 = 7.0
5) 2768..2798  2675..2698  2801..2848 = 0.6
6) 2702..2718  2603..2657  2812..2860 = 0.3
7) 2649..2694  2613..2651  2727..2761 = -4.6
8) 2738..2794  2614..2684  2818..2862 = 7.3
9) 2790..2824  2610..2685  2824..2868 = -0.3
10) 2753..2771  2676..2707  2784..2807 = 1.7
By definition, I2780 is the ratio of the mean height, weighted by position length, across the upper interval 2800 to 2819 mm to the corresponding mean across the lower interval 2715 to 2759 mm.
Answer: 1.4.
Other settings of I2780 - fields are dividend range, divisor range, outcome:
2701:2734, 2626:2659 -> 0.85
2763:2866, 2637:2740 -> 1.10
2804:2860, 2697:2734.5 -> 1.17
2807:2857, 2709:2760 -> 1.35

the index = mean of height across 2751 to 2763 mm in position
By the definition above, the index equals 2.08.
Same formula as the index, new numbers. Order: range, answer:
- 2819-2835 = 2.35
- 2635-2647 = 2.35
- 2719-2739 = 1.54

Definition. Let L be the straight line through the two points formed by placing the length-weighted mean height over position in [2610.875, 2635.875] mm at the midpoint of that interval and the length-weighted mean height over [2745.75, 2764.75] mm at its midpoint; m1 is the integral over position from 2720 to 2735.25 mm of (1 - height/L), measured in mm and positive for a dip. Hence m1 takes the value 3.4 mm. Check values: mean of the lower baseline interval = 2.35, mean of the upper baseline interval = 1.99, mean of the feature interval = 1.6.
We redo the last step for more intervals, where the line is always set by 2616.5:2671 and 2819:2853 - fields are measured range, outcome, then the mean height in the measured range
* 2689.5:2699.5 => 0.30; 2.3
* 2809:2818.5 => -0.02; 2.4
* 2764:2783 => 1.06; 2.25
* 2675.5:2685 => 0.44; 2.26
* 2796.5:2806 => -0.17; 2.43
